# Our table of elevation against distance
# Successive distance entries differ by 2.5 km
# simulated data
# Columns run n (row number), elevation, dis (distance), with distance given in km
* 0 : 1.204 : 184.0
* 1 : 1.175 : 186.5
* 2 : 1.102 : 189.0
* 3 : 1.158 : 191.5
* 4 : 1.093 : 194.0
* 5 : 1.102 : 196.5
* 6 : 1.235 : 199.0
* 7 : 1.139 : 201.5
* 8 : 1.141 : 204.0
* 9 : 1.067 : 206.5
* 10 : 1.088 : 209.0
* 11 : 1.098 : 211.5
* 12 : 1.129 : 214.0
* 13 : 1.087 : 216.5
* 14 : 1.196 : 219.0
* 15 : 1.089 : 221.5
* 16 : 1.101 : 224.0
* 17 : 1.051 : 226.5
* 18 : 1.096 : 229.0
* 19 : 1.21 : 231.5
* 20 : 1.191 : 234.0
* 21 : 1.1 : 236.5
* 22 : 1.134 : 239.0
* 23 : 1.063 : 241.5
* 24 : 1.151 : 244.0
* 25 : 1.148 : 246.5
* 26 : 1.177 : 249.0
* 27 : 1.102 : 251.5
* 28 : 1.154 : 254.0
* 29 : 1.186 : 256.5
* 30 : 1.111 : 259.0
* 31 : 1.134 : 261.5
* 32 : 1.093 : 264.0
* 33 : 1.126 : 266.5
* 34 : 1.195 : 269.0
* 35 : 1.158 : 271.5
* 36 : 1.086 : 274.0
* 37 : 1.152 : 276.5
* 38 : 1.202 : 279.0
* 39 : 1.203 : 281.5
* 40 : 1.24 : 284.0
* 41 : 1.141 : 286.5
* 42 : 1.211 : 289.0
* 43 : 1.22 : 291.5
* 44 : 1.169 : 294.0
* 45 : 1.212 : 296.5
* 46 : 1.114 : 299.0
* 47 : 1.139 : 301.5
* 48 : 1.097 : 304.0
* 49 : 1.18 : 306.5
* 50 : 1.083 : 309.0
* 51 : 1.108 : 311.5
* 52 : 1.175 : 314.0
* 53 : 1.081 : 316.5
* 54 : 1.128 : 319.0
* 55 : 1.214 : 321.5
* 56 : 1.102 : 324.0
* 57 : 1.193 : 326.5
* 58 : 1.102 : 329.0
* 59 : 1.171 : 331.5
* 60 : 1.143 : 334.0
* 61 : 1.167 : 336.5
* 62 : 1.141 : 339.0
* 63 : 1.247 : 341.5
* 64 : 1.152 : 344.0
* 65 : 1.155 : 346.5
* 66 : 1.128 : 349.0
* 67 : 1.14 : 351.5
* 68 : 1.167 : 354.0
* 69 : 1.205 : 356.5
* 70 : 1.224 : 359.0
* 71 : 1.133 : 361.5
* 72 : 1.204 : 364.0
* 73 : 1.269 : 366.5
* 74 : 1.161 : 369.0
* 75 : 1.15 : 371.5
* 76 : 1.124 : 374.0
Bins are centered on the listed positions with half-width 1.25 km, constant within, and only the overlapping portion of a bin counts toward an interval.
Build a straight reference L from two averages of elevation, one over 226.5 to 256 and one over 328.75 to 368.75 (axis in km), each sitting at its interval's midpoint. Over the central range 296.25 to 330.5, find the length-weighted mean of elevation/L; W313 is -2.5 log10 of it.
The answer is 0.02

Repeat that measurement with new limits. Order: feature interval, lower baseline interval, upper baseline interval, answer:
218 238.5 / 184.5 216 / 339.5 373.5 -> 0.01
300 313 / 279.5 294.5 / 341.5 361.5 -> 0.06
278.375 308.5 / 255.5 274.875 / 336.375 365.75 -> -0.02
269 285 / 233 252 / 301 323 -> -0.04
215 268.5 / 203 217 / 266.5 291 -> 0.01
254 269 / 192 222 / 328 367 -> 0.00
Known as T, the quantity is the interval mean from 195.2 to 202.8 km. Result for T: 1.16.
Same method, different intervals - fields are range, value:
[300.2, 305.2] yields 1.12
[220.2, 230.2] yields 1.08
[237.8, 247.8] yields 1.12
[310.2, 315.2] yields 1.14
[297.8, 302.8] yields 1.13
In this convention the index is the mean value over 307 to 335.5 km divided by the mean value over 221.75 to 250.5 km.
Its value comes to 1.01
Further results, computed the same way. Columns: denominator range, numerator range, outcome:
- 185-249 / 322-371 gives 1.04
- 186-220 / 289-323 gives 1.02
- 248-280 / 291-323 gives 1.00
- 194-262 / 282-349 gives 1.03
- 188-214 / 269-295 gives 1.05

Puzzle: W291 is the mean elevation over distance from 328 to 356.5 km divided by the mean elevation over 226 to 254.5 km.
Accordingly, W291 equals 1.0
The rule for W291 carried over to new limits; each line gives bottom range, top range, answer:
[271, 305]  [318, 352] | 0.99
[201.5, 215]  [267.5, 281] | 1.05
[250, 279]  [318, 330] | 1.01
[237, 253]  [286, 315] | 1.02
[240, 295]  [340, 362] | 1.02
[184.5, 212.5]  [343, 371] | 1.04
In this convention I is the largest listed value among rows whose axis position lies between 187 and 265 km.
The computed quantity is 1.235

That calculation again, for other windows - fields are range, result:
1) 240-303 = 1.24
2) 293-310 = 1.212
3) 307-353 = 1.247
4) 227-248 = 1.21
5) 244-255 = 1.177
